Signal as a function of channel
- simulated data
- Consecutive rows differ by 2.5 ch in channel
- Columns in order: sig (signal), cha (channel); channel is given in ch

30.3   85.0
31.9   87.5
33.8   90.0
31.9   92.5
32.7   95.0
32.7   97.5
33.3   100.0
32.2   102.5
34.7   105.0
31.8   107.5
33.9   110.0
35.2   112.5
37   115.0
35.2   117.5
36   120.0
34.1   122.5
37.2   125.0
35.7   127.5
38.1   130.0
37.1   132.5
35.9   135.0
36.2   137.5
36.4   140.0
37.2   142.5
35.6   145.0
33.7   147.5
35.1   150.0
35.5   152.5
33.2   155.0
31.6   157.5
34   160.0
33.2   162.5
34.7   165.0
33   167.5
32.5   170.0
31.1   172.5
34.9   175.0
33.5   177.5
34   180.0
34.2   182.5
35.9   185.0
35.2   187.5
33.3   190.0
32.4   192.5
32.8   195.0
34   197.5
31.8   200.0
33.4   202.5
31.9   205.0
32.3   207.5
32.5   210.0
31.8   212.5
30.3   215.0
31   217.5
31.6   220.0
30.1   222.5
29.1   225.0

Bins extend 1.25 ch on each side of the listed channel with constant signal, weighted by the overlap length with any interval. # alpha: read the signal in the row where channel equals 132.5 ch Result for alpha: 37.1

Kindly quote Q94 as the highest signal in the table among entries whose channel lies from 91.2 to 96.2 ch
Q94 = 32.7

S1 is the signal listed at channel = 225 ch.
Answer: 29.1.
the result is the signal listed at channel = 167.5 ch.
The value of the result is 33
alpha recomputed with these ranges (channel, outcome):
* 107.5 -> 31.8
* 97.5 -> 32.7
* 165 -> 34.7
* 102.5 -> 32.2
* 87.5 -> 31.9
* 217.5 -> 31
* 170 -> 32.5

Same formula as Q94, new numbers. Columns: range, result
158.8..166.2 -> 34.7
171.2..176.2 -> 34.9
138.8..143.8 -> 37.2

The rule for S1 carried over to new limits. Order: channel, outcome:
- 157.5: 31.6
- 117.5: 35.2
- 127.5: 35.7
